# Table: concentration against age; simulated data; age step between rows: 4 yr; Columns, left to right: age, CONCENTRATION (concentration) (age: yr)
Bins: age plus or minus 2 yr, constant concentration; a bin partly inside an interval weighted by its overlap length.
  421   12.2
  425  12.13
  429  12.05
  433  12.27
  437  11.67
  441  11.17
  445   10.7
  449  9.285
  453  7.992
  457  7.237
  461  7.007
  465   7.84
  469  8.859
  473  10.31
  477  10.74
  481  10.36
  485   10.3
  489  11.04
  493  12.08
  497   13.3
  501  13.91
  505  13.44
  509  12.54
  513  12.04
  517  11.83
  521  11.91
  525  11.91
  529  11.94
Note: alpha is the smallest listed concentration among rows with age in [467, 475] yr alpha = 8.859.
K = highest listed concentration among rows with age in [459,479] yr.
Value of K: 10.74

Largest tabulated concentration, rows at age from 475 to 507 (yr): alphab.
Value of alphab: 13.91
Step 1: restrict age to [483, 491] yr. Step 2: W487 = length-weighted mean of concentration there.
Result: 10.7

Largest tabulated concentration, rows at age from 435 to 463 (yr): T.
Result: 11.67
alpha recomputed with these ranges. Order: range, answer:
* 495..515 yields 12.04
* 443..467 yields 7.007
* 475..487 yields 10.3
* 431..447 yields 10.7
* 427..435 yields 12.05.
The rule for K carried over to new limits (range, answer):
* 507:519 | 12.54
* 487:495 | 12.08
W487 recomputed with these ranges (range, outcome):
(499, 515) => 13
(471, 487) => 10.4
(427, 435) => 12.2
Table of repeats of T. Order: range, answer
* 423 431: 12.13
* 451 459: 7.992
